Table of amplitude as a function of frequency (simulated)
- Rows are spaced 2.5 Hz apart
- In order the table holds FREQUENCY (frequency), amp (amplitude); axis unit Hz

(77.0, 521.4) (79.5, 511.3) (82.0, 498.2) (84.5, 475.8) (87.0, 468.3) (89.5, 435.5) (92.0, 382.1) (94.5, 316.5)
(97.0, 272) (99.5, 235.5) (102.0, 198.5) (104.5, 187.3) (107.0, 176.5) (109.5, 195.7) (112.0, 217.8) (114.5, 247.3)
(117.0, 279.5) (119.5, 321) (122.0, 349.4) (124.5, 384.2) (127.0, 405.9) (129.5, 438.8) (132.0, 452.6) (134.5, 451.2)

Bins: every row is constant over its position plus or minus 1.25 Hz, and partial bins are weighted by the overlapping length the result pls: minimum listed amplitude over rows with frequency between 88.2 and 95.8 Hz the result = 316.5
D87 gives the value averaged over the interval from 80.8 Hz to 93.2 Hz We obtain 452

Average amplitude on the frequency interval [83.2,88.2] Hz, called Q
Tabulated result 472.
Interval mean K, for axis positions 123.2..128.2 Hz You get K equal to 394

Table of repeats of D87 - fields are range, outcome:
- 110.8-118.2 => 248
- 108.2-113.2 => 206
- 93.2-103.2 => 257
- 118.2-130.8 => 380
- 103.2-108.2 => 182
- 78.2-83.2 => 505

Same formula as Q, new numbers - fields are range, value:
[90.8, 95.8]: 348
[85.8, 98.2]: 375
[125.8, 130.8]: 423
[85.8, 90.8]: 451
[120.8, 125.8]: 367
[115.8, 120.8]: 301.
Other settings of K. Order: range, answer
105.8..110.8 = 187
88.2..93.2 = 410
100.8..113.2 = 195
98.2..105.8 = 207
